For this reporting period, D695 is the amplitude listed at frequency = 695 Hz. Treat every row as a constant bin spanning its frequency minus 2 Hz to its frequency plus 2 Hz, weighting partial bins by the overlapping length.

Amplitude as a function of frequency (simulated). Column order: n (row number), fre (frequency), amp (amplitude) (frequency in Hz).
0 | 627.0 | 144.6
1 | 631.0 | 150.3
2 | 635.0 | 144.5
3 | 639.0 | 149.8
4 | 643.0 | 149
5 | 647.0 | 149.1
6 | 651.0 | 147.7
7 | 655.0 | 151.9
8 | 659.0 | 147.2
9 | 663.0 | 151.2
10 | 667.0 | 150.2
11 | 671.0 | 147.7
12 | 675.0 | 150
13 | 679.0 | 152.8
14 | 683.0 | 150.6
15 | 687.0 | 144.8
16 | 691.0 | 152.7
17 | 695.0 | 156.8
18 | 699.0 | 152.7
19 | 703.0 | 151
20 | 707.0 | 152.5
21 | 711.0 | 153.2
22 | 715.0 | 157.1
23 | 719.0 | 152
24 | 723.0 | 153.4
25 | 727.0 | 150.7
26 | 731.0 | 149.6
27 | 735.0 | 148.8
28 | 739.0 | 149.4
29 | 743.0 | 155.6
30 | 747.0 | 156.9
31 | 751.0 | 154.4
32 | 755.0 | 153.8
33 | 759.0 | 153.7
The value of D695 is 156.8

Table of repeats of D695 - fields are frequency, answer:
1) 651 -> 147.7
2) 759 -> 153.7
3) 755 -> 153.8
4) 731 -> 149.6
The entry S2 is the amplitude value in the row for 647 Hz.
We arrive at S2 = 149.1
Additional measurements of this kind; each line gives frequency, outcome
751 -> 154.4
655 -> 151.9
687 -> 144.8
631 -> 150.3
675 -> 150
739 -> 149.4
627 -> 144.6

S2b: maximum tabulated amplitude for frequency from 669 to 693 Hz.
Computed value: 152.8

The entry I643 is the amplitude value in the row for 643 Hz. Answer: 149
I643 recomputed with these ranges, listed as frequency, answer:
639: 149.8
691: 152.7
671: 147.7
